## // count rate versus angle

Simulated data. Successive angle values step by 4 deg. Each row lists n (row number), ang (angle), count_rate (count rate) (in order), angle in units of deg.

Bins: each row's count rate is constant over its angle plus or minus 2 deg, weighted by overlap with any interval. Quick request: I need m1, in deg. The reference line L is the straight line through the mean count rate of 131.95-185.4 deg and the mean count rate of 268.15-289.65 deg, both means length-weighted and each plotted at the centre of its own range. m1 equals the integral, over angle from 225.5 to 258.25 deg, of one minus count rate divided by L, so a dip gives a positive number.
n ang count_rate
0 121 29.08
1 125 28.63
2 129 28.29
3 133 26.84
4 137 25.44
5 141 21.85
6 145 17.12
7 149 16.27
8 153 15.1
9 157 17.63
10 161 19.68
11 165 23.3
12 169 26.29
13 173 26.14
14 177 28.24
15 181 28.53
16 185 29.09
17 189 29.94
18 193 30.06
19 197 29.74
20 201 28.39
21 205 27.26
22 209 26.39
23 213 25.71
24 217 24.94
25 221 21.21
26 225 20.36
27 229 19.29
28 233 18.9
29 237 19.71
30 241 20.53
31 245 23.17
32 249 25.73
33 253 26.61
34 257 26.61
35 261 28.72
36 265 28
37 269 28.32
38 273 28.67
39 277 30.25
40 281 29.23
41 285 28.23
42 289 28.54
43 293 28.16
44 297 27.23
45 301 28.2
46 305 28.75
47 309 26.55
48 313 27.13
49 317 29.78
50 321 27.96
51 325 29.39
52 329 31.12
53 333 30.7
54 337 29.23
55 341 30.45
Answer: 5.7 deg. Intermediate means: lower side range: 22.7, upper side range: 28.9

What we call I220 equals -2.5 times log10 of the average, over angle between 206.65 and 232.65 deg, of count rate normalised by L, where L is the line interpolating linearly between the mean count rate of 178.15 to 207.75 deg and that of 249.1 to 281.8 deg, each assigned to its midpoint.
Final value 0.25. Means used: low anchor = 28.9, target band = 22.8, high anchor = 28.1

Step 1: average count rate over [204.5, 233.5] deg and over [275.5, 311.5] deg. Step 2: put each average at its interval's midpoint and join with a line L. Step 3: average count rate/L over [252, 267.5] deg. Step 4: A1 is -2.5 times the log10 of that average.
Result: -0.07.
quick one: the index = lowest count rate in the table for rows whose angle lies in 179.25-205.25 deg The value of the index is 27.26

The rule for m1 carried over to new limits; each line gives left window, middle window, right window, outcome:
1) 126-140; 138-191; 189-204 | 9.46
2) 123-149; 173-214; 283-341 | -4.39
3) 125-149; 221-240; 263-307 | 4.93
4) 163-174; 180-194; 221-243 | -3.44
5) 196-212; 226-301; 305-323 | 5.30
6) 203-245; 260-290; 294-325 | -3.46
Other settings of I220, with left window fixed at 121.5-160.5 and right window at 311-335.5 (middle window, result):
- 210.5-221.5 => 0.03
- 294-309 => 0.02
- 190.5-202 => -0.21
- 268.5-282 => -0.07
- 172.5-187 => -0.19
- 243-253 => 0.06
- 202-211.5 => -0.09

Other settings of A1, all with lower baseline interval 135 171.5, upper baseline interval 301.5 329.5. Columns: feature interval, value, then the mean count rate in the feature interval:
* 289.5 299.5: -0.02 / 27.8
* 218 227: 0.12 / 21.2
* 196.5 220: -0.16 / 26.7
